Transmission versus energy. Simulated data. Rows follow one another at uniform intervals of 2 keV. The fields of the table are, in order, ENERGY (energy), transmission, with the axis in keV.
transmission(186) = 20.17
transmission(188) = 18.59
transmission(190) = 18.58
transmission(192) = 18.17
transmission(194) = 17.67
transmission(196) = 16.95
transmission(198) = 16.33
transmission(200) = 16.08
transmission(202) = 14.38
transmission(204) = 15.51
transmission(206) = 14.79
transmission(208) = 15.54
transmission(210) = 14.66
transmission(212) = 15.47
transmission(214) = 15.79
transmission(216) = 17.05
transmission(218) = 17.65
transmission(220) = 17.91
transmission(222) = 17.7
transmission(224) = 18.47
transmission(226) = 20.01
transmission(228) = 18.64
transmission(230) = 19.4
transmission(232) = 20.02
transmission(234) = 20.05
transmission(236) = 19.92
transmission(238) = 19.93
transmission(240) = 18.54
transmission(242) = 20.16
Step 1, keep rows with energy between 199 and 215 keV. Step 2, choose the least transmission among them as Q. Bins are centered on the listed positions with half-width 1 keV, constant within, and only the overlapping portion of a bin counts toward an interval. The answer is 14.38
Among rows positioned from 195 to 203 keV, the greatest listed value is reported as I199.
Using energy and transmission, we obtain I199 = 16.95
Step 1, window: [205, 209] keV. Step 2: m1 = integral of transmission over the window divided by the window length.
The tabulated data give 15.2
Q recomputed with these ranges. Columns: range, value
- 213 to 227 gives 15.79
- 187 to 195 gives 17.67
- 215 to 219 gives 17.05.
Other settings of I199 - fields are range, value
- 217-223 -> 17.91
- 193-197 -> 17.67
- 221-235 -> 20.05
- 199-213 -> 16.08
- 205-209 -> 15.54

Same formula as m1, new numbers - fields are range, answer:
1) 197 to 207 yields 15.4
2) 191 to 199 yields 17.3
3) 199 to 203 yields 15.2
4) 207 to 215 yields 15.4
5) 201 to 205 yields 14.9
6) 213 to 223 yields 17.2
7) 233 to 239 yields 20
